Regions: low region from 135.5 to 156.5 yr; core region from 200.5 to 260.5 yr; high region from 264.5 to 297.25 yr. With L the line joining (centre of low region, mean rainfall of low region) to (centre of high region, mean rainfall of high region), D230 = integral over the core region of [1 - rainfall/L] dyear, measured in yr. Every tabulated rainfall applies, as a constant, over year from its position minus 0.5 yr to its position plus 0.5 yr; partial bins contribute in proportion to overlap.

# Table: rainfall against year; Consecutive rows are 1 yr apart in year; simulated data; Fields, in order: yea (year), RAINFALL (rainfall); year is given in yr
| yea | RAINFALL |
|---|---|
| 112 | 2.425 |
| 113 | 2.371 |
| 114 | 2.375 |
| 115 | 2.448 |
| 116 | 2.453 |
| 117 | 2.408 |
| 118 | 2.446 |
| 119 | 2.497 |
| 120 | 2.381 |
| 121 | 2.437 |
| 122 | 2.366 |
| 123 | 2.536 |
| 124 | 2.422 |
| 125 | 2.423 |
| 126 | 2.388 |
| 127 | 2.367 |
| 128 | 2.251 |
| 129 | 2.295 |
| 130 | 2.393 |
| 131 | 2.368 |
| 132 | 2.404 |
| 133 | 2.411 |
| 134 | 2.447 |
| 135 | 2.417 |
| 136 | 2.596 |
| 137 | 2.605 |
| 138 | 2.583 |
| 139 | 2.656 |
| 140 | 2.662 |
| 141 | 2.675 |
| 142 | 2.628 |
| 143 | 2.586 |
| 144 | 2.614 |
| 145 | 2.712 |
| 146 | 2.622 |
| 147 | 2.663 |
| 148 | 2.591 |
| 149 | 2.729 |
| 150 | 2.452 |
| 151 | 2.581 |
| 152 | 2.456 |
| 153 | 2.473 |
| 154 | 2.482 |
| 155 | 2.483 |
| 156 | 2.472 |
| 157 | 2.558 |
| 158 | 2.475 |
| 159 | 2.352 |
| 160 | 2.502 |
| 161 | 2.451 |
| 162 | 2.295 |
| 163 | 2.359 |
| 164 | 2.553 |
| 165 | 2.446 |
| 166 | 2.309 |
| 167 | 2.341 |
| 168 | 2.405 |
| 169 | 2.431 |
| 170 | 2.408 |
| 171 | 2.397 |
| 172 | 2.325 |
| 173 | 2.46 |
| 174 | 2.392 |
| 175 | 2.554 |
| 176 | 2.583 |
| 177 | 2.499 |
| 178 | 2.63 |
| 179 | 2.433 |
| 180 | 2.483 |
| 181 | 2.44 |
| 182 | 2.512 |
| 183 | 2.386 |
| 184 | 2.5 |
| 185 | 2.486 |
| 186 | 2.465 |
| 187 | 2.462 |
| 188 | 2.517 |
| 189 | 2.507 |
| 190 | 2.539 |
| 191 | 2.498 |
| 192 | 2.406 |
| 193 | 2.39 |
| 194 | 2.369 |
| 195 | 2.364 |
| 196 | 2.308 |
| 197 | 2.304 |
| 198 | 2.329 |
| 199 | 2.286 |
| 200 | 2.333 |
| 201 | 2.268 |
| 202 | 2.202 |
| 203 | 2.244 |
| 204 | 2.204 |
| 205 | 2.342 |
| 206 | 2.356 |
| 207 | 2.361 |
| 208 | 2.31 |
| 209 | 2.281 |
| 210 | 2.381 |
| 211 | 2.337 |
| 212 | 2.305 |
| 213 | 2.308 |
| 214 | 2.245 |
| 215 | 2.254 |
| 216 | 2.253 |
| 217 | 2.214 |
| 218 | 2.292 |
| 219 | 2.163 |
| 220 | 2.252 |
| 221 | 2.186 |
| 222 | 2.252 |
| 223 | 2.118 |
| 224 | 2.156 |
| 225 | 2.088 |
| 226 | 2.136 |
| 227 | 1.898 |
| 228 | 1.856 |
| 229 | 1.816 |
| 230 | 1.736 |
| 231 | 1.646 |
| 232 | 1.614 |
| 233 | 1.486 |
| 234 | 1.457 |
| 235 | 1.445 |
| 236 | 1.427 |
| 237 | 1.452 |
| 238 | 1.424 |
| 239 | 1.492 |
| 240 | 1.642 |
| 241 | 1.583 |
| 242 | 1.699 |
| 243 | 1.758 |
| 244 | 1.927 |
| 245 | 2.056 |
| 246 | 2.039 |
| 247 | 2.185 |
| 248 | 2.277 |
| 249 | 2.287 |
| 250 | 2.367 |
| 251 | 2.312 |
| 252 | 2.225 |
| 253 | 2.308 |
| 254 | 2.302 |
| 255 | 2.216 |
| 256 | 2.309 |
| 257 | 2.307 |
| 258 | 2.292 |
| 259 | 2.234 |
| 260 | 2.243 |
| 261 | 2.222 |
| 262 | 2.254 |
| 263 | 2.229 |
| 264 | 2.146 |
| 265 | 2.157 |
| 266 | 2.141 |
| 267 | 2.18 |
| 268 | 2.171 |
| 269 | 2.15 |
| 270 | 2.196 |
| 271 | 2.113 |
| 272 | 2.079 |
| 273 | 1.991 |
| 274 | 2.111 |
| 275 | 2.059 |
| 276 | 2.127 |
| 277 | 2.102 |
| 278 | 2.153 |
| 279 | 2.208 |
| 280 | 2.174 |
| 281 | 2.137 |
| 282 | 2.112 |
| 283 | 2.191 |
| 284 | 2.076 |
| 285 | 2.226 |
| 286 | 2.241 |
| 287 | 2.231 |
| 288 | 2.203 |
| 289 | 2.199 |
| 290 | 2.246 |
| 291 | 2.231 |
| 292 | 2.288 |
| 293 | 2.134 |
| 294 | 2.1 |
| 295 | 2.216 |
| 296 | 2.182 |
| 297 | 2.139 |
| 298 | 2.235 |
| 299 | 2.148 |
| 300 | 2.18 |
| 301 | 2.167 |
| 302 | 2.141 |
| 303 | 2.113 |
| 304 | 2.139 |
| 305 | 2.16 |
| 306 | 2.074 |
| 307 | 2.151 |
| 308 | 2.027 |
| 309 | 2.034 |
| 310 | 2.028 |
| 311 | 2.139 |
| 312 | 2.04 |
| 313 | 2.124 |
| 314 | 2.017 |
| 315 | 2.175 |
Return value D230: 6.6 yr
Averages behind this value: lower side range 2.59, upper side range 2.16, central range 2.06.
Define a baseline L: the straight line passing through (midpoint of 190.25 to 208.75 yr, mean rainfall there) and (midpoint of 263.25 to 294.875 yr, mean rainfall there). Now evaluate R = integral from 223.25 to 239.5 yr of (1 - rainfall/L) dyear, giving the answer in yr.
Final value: 4.0 yr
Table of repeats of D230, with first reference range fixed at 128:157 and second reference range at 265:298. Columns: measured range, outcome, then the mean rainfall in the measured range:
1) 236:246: 2.6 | 1.68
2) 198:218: 0.6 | 2.29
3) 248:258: -0.2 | 2.29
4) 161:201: 0.1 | 2.43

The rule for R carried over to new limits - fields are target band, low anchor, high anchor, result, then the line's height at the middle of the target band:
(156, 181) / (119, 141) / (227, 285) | -1.33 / 2.32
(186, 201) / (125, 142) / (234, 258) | -1.38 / 2.2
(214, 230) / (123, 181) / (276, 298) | 1.42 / 2.33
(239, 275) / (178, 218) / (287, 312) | 1.87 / 2.24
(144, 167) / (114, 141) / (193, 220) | -1.00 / 2.4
